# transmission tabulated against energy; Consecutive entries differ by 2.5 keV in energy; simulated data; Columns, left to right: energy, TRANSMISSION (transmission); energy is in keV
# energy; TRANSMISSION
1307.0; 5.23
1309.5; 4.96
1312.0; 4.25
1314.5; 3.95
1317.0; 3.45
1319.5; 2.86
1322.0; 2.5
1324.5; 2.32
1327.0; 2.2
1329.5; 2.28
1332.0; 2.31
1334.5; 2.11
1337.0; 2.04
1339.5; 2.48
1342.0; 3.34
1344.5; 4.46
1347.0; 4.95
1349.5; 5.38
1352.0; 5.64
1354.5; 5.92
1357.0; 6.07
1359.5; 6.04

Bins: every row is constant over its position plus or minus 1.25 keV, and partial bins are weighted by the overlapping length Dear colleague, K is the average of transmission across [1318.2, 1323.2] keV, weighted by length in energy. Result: 2.69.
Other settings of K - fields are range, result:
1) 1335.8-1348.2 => 3.45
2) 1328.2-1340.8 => 2.25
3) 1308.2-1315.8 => 4.39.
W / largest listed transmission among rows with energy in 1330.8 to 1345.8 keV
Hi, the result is 4.46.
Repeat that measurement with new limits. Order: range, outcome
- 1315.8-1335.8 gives 3.45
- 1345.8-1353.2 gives 5.64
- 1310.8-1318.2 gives 4.25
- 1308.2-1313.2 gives 4.96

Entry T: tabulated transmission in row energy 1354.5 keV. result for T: 5.92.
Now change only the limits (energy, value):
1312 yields 4.25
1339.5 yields 2.48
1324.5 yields 2.32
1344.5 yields 4.46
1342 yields 3.34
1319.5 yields 2.86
